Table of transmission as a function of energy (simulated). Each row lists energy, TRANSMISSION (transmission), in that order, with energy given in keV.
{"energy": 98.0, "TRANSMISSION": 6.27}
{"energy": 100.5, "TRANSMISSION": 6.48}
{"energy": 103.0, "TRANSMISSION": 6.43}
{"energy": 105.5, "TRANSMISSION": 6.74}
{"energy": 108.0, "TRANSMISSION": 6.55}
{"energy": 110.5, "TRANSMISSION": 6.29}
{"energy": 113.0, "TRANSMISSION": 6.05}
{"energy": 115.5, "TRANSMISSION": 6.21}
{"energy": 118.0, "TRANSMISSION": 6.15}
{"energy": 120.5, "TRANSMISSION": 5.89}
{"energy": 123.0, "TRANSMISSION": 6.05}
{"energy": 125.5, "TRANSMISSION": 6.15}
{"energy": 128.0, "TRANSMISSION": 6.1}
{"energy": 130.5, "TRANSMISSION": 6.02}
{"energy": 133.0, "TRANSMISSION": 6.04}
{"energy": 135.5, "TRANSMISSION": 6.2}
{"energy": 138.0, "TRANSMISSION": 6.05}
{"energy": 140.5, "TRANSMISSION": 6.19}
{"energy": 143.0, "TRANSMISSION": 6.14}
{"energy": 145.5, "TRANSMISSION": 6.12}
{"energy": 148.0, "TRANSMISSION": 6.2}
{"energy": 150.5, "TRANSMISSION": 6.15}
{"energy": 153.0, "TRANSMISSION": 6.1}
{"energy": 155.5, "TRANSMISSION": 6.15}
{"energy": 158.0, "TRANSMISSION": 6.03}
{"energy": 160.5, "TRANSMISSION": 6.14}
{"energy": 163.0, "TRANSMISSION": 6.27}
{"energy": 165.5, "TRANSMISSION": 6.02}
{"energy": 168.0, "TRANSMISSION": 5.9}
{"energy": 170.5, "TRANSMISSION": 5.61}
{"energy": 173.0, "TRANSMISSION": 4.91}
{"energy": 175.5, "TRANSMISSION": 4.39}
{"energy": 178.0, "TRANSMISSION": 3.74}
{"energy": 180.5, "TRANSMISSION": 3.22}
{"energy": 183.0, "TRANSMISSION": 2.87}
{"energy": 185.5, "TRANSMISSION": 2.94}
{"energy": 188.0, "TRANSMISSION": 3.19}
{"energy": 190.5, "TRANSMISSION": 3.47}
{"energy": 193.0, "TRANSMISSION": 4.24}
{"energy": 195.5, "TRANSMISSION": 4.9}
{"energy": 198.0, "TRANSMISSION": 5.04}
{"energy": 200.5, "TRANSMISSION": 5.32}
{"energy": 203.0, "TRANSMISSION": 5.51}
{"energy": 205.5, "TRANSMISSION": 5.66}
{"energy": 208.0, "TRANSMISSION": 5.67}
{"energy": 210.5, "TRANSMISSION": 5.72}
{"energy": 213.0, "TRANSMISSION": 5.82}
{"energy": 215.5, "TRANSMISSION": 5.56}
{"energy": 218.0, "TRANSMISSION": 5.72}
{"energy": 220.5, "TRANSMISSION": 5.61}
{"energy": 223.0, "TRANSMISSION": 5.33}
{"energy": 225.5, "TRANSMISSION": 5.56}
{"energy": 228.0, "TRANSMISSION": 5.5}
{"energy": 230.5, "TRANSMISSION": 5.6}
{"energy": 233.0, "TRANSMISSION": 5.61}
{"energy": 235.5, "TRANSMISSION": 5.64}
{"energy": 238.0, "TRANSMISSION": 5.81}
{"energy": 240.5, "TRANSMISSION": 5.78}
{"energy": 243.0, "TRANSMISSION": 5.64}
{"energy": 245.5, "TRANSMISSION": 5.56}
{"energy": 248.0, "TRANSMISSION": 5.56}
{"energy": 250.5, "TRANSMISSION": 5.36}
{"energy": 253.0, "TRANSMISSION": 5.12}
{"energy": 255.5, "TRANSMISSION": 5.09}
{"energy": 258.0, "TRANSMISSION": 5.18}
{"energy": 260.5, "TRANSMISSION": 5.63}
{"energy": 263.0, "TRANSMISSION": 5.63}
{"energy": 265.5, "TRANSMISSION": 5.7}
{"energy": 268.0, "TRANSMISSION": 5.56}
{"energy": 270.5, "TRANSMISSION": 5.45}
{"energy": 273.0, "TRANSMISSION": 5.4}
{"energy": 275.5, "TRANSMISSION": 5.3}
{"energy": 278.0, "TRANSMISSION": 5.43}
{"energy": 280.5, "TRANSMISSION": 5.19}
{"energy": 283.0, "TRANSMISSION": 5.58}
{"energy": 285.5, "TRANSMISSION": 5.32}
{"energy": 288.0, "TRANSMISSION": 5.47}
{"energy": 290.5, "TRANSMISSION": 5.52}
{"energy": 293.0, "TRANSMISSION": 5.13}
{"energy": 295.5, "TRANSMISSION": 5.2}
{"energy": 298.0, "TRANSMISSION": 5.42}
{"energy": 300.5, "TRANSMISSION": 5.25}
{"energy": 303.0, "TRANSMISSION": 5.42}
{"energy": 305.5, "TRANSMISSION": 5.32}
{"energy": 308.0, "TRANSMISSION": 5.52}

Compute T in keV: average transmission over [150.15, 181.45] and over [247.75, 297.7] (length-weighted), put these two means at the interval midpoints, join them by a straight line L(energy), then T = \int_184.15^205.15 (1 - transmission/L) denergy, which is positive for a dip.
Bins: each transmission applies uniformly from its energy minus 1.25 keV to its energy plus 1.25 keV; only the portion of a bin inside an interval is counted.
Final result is 4.05 keV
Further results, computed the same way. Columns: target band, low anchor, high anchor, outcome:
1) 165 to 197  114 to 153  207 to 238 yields 8.9 keV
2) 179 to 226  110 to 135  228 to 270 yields 7.7 keV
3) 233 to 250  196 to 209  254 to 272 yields -0.7 keV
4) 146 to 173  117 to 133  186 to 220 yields -1.9 keV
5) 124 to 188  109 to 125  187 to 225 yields 2.8 keV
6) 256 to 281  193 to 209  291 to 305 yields -0.7 keV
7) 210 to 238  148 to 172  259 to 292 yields 0.5 keV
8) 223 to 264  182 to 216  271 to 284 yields -3.4 keV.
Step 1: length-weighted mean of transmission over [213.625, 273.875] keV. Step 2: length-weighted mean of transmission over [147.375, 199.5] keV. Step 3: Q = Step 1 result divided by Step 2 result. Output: 1.13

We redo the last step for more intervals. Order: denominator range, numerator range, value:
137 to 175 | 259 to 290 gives 0.92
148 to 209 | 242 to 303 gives 1.08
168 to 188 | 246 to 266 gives 1.34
